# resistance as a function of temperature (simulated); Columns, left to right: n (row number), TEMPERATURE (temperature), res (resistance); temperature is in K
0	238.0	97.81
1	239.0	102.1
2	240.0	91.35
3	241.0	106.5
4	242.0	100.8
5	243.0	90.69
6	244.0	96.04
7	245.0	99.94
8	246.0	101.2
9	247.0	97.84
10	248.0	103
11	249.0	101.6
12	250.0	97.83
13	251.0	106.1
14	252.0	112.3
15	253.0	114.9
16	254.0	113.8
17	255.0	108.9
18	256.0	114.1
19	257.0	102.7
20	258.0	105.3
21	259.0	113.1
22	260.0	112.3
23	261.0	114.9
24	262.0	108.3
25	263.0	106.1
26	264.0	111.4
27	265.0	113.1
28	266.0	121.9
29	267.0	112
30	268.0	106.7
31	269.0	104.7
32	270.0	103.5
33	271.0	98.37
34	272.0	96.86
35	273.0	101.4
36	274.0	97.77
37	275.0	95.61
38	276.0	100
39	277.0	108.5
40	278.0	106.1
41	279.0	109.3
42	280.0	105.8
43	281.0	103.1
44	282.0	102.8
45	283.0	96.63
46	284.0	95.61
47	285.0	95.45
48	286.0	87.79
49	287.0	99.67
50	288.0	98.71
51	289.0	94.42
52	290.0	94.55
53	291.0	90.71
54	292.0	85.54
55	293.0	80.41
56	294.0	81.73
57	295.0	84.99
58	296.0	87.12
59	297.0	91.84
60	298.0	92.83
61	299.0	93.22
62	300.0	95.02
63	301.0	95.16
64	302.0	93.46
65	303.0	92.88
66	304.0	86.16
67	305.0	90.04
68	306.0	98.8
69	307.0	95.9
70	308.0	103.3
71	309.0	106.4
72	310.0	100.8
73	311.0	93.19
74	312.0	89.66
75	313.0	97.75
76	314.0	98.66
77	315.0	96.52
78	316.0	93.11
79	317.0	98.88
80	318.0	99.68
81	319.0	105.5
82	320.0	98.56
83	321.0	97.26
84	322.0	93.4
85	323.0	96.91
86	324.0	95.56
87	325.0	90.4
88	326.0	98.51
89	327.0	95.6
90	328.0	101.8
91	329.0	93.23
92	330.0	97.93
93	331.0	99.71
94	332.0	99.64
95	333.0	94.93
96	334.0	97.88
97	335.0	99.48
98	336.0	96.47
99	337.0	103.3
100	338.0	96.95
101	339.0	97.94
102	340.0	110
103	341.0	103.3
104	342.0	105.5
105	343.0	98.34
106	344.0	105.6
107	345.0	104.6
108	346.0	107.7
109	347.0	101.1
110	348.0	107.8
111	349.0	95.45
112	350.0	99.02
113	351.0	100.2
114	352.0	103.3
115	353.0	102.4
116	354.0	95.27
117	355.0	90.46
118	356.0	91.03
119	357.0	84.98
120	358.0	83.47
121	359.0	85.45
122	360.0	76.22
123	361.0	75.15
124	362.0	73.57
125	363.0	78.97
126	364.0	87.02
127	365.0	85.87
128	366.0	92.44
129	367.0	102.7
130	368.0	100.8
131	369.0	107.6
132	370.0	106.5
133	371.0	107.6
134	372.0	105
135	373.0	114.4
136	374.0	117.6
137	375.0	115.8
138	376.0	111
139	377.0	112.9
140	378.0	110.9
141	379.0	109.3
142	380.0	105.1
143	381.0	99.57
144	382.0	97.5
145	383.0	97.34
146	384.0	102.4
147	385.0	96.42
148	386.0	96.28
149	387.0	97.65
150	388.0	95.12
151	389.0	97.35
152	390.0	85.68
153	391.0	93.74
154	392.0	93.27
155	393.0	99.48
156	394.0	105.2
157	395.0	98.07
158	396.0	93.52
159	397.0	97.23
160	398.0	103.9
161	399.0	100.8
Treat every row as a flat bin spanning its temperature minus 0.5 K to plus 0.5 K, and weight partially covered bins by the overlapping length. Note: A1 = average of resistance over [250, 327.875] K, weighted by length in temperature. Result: 99.7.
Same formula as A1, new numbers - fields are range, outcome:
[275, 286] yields 101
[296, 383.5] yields 97.9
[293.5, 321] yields 94.9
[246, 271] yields 108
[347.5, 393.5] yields 97.5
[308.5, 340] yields 97.8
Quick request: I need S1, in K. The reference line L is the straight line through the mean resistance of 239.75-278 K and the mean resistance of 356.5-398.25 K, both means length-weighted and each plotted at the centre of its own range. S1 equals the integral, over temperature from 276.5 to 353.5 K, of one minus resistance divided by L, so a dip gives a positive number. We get 3.0 K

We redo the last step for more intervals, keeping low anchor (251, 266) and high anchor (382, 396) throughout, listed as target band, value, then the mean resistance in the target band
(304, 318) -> 1.1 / 96.9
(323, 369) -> 2.5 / 95.9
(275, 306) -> 3.7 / 94.7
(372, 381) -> -1.2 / 111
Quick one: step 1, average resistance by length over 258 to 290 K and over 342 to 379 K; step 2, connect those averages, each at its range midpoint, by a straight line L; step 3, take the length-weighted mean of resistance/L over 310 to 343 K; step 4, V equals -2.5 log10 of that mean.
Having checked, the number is 0.03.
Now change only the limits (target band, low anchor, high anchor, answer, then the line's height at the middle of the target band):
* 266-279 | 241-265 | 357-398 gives 0.011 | 105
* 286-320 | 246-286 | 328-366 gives 0.074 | 101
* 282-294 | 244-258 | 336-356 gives 0.122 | 104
